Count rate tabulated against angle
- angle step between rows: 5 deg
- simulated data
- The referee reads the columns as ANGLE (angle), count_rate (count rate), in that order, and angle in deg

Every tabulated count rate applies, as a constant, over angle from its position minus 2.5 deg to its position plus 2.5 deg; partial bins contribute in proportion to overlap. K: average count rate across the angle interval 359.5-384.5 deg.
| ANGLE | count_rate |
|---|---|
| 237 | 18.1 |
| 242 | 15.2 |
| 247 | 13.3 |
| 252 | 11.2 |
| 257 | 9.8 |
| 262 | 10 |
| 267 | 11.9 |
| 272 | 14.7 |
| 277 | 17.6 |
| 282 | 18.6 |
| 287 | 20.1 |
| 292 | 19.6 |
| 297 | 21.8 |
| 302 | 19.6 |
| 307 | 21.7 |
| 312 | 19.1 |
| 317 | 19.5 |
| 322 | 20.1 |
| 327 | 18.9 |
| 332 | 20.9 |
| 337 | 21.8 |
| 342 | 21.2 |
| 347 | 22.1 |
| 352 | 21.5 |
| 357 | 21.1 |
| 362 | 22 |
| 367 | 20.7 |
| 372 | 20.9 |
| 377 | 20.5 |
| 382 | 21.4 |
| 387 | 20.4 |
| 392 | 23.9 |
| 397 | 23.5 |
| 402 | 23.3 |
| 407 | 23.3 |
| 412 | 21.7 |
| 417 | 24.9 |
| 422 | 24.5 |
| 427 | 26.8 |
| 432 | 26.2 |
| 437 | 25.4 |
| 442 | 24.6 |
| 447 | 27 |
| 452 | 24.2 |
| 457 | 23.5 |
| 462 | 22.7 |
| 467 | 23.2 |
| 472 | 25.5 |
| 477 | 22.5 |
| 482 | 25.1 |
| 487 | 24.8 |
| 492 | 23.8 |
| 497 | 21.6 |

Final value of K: 21.1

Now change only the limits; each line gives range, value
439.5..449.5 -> 25.8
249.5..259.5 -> 10.5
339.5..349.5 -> 21.6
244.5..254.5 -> 12.2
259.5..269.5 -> 10.9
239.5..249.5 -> 14.2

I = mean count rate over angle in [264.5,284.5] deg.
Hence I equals 15.7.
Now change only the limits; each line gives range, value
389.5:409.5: 23.5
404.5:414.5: 22.5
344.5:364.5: 21.7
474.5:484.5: 23.8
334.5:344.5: 21.5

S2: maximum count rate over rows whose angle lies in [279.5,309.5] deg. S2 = 21.8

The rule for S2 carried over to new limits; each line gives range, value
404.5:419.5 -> 24.9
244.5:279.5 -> 17.6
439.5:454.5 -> 27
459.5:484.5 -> 25.5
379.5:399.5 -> 23.9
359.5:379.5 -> 22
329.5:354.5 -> 22.1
